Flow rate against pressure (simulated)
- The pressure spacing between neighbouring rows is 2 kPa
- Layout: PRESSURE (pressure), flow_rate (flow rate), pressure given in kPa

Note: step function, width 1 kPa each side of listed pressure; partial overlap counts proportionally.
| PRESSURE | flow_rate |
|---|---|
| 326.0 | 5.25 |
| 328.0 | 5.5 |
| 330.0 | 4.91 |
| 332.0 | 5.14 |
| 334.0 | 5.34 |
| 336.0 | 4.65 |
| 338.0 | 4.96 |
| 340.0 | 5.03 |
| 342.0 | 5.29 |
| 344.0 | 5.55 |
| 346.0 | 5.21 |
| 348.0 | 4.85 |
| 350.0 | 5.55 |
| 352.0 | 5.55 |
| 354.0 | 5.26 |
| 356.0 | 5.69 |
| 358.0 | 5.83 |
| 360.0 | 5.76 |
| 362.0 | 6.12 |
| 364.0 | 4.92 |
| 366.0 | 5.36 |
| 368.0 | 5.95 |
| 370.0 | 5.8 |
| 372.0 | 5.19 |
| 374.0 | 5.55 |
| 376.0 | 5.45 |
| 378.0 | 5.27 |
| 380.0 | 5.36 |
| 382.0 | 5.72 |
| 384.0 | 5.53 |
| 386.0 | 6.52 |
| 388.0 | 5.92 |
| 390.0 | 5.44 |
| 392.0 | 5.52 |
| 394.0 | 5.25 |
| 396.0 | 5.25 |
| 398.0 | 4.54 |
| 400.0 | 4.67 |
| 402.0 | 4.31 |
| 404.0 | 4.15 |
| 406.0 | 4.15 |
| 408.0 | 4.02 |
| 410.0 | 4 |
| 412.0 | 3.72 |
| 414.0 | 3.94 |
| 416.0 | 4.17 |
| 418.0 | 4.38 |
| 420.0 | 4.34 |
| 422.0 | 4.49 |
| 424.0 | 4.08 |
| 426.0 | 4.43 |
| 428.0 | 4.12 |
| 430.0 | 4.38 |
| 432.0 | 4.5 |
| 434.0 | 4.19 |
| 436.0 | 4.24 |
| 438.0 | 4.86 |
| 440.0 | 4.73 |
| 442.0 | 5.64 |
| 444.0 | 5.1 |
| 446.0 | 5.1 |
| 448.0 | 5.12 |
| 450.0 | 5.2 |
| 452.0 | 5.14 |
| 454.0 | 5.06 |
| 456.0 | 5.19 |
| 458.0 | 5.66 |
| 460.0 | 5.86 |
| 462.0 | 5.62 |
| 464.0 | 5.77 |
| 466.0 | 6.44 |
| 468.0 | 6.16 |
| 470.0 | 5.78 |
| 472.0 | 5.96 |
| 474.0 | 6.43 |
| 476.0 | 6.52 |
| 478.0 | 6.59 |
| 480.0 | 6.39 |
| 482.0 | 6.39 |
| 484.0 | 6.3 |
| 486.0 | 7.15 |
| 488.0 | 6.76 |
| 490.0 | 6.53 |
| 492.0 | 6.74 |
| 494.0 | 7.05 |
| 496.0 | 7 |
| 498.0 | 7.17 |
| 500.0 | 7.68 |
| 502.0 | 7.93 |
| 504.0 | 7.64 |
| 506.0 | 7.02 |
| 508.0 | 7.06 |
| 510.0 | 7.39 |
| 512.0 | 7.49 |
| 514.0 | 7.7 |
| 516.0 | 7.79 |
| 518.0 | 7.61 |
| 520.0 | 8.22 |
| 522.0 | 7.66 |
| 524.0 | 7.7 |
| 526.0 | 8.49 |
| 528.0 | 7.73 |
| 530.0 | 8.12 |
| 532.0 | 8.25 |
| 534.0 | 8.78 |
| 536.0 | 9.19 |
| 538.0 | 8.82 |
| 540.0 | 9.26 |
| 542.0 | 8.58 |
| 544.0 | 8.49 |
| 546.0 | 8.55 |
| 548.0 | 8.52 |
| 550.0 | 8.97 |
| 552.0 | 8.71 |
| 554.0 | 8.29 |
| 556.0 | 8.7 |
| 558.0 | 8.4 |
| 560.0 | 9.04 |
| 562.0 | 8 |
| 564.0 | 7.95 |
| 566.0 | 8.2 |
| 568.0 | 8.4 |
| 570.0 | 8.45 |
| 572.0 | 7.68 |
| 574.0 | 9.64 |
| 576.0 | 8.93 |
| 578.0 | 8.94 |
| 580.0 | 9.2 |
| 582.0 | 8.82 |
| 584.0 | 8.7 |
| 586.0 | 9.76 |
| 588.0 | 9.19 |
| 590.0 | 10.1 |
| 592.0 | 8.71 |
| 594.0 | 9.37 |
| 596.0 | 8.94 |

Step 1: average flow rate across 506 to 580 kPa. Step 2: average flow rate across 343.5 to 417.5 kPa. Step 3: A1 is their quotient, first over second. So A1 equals 1.61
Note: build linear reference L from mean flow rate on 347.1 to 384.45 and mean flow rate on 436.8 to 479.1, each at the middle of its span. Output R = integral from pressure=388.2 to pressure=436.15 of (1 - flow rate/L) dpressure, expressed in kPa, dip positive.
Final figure 9.5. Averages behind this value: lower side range 5.51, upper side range 5.61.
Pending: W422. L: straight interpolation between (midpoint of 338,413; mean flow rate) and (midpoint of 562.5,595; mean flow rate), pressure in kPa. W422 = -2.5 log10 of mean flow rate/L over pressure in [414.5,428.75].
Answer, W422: 0.38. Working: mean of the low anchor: 5.22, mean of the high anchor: 8.86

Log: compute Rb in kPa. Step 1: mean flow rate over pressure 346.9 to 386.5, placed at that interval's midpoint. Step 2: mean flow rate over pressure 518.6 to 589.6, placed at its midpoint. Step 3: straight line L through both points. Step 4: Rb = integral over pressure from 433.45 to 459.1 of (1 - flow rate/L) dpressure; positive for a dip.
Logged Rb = 6.8 kPa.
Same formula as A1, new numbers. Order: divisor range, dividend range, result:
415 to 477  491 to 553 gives 1.56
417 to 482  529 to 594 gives 1.66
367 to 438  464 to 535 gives 1.49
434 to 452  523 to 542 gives 1.71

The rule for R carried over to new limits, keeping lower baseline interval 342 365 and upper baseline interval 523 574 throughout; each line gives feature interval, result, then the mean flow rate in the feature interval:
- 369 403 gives 3.4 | 5.37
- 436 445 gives 2.4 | 4.99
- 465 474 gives 1.4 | 6.12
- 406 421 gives 5.4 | 4.09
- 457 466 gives 1.7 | 5.81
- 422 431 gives 3.2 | 4.28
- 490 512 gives 1.4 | 7.24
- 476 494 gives 2.1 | 6.63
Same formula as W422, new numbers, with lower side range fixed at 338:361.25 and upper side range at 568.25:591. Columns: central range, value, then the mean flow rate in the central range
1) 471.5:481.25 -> 0.16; 6.4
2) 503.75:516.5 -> 0.07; 7.42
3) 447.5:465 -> 0.29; 5.41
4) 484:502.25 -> 0.09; 7.03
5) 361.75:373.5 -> 0.03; 5.52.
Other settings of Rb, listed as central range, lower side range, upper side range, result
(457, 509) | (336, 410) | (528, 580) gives 5.0 kPa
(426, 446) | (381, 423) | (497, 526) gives 3.5 kPa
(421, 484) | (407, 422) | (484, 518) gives 1.8 kPa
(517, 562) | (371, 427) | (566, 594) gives -2.4 kPa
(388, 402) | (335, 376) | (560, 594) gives 2.1 kPa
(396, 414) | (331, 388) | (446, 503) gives 4.8 kPa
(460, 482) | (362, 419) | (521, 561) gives 2.3 kPa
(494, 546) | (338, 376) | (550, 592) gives 0.2 kPa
